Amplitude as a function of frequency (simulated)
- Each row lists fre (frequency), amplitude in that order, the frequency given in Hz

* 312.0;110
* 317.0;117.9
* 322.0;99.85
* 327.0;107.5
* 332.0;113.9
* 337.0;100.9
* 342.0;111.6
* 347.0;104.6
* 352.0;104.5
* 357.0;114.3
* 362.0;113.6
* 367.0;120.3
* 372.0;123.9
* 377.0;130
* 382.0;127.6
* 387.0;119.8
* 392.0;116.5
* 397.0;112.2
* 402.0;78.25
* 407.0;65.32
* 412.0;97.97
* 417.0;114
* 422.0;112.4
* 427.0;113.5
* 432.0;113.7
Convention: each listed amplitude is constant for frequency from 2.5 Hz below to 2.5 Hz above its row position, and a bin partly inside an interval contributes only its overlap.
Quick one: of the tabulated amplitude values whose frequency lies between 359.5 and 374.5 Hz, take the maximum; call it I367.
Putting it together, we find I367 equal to 123.9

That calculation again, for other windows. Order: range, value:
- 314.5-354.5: 117.9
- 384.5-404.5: 119.8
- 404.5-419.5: 114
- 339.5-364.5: 114.3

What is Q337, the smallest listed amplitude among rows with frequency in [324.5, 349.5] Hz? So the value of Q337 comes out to 100.9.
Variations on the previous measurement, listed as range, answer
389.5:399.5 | 112.2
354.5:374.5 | 113.6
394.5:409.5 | 65.32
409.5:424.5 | 97.97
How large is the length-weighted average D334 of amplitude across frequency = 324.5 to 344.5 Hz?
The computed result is 108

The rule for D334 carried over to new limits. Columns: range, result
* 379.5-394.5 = 121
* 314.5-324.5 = 109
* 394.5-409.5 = 85.3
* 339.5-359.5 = 109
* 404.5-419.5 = 92.4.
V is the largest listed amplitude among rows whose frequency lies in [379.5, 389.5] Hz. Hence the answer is 127.6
